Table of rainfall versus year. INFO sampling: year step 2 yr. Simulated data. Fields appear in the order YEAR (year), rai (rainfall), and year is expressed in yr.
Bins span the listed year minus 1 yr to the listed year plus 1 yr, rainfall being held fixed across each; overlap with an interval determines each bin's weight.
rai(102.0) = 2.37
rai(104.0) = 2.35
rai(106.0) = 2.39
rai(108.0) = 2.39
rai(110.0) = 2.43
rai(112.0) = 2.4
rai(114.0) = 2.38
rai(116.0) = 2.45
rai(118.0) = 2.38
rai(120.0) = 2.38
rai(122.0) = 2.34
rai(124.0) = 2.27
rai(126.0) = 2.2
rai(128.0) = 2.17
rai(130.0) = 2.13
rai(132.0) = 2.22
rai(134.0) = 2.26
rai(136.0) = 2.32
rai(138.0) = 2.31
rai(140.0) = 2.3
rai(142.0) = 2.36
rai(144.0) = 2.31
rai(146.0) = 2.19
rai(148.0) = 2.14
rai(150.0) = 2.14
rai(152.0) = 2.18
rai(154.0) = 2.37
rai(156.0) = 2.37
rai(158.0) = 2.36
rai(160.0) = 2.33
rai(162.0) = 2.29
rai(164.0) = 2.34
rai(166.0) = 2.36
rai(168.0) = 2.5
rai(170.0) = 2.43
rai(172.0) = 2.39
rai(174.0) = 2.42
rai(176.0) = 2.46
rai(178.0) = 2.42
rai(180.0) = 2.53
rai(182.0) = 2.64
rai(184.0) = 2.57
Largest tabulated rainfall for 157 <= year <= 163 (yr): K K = 2.36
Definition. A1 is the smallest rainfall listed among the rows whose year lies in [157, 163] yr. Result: 2.29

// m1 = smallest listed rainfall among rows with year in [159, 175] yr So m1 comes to 2.29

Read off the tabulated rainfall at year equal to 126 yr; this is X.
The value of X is 2.2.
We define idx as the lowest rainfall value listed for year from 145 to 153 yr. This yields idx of 2.14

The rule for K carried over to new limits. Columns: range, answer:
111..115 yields 2.4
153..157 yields 2.37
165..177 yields 2.5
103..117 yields 2.45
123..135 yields 2.27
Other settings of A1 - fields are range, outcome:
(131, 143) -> 2.22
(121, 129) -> 2.17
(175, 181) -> 2.42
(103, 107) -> 2.35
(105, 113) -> 2.39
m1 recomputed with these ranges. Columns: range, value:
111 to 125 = 2.27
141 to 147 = 2.19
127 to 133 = 2.13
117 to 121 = 2.38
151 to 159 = 2.18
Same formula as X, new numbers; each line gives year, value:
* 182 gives 2.64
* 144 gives 2.31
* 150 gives 2.14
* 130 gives 2.13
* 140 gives 2.3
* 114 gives 2.38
